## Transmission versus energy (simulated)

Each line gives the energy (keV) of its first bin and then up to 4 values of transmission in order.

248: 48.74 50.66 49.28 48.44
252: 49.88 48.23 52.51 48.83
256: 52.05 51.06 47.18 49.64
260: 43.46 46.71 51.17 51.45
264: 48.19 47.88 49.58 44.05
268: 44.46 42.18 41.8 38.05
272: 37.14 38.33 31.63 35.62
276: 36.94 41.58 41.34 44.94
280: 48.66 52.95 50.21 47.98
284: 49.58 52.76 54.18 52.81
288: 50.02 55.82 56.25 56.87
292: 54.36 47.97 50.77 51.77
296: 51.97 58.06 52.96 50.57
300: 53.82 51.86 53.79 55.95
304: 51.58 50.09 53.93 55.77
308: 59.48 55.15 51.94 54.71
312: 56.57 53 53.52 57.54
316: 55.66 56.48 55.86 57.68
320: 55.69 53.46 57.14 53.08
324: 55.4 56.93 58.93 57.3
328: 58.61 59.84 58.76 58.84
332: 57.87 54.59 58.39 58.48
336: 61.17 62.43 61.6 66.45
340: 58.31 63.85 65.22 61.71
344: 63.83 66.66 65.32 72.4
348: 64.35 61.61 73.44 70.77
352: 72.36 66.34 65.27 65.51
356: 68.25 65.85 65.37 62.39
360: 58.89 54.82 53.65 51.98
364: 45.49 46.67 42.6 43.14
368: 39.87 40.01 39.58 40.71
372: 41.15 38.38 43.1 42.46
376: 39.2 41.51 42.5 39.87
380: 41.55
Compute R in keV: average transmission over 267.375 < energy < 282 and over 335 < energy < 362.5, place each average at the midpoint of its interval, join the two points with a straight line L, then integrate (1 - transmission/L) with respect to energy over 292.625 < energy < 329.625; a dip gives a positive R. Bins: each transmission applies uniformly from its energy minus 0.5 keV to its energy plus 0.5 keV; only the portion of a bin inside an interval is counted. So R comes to -1.54 keV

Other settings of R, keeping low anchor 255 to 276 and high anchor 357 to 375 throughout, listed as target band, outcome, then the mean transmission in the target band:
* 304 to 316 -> -2.2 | 54.6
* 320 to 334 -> -3.1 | 57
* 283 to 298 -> -2.5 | 52.9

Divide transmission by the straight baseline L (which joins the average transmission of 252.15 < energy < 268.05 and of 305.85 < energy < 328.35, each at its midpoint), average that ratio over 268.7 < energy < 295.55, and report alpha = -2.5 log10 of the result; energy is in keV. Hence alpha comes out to 0.10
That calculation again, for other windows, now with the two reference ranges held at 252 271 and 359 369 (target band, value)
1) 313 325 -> -0.15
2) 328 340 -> -0.23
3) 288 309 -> -0.12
